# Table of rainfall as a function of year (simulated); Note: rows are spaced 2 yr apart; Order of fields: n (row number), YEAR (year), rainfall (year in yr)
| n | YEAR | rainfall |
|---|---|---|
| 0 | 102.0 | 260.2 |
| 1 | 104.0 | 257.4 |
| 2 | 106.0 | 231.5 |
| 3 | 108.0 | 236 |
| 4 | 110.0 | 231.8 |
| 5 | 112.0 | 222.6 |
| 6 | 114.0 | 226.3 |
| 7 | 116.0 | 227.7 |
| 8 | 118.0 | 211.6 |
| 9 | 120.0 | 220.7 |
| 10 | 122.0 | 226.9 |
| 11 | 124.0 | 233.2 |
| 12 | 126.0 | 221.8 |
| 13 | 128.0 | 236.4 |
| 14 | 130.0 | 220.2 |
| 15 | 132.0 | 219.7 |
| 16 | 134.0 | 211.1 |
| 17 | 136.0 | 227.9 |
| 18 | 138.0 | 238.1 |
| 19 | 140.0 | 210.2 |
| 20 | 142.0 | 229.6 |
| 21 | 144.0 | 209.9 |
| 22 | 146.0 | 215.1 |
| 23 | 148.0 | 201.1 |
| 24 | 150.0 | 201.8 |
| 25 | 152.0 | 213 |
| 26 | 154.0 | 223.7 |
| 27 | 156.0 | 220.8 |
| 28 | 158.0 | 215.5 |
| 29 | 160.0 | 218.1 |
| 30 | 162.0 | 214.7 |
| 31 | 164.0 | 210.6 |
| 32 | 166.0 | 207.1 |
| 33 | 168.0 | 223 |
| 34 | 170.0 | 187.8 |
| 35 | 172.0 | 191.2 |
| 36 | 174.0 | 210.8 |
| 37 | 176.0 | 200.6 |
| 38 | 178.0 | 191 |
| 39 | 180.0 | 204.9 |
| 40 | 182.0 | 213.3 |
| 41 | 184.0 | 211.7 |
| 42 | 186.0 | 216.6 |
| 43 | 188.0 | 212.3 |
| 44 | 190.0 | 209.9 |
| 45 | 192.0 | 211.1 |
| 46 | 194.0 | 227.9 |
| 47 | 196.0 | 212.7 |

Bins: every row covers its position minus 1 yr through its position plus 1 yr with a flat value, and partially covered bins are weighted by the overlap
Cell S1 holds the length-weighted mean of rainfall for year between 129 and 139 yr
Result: 223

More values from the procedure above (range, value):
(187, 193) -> 211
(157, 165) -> 215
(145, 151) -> 206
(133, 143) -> 223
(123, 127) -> 228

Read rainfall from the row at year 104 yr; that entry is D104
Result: 257.4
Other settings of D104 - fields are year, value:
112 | 222.6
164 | 210.6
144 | 209.9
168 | 223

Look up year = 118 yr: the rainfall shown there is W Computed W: 211.6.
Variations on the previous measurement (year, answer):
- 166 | 207.1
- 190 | 209.9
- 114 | 226.3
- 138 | 238.1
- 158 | 215.5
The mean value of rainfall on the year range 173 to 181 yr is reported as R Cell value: 202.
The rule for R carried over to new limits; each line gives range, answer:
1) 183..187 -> 214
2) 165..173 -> 202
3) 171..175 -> 201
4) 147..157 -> 212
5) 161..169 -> 214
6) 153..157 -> 222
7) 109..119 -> 224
